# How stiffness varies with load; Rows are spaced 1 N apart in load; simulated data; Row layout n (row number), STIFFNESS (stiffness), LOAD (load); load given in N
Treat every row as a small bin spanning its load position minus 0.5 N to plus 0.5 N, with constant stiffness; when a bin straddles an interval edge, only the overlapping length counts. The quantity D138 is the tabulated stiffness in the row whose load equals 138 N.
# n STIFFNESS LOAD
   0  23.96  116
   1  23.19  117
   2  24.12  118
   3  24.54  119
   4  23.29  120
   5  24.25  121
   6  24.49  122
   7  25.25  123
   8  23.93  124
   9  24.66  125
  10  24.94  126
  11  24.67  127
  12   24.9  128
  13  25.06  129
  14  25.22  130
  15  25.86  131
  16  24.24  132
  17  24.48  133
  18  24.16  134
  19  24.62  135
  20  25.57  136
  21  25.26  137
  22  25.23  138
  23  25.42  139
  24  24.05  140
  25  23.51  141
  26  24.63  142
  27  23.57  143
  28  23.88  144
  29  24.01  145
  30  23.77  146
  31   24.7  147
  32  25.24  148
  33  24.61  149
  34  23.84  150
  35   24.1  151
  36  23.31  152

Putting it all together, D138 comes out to 25.23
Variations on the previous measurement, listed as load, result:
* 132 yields 24.24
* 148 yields 25.24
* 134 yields 24.16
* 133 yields 24.48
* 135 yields 24.62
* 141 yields 23.51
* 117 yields 23.19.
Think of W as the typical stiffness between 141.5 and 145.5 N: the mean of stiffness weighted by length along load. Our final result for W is 24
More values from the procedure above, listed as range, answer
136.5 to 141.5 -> 24.7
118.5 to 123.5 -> 24.4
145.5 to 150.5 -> 24.4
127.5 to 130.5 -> 25.1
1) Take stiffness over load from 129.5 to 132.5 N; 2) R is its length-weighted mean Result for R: 25.1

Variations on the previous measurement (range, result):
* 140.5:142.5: 24.1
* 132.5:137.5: 24.8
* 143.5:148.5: 24.3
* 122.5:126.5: 24.7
